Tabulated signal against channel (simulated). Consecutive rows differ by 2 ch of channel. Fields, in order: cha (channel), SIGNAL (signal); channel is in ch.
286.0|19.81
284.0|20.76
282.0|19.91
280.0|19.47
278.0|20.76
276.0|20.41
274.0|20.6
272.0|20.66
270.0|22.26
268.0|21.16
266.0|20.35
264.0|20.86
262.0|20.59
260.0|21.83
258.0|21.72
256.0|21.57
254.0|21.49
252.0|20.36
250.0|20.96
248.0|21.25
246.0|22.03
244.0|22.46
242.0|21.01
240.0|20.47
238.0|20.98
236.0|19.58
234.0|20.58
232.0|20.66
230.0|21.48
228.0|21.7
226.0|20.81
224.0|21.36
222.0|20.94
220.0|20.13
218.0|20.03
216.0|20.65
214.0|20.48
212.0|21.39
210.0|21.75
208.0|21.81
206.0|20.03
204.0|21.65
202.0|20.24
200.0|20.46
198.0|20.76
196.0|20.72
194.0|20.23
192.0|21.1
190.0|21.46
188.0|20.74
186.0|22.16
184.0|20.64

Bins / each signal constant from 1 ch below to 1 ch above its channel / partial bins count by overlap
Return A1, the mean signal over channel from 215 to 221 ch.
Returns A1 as 20.3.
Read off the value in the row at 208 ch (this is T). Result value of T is 21.81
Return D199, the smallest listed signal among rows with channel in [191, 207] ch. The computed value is 20.03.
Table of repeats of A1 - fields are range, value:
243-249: 21.9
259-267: 20.9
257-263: 21.4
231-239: 20.4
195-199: 20.7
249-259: 21.2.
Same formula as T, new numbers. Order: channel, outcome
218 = 20.03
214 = 20.48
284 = 20.76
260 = 21.83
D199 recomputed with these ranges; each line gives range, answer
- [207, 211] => 21.75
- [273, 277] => 20.41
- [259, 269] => 20.35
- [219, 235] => 20.13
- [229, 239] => 19.58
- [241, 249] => 21.01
